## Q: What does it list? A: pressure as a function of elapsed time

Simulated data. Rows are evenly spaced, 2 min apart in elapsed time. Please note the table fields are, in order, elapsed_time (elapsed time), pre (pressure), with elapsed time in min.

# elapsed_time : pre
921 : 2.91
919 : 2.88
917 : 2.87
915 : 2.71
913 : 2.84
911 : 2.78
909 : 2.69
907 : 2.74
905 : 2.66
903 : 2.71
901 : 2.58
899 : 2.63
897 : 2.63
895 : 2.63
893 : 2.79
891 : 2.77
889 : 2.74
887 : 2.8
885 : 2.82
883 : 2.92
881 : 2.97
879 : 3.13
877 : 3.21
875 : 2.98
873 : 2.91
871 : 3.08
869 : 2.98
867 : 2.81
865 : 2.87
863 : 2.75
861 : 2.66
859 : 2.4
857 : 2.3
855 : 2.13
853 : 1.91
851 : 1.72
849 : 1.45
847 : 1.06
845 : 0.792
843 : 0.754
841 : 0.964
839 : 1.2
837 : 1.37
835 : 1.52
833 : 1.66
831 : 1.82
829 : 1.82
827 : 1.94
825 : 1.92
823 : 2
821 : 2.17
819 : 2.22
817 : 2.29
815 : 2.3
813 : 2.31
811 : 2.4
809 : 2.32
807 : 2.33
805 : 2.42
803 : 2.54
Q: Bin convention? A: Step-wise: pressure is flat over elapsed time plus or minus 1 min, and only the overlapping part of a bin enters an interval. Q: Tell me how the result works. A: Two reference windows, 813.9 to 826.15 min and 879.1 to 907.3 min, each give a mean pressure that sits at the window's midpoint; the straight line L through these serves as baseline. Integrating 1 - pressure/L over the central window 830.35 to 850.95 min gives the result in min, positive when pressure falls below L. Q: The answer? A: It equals 9.28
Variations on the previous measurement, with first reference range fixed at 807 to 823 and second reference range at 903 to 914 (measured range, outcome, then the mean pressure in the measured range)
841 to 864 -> 6.5 min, 1.77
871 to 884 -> -2.2 min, 3.02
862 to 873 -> -1.6 min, 2.9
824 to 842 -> 5.9 min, 1.58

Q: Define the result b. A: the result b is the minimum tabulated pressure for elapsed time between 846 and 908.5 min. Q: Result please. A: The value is 1.06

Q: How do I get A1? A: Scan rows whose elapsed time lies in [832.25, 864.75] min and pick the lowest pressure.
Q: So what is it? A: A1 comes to 0.754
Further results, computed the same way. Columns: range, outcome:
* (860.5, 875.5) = 2.66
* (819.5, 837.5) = 1.37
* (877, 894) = 2.74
